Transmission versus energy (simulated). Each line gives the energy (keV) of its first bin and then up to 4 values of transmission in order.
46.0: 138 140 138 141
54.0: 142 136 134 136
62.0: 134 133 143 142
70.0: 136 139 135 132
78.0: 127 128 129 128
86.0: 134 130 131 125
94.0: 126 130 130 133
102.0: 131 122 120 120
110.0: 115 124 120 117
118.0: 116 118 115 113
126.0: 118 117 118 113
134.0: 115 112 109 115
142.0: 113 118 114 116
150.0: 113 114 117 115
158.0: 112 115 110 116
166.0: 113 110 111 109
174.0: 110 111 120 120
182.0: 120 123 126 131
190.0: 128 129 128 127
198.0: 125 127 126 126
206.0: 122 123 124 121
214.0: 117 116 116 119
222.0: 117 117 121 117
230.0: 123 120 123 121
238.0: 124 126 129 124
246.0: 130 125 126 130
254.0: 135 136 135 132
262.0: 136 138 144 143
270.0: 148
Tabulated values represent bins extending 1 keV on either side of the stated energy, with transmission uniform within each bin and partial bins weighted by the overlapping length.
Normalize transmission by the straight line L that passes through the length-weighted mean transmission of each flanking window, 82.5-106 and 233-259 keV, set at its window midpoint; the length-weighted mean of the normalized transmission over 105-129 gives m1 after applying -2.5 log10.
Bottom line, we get 0.10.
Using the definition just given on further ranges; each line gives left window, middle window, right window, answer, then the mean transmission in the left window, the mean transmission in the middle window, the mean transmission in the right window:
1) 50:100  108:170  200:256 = 0.126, 133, 115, 123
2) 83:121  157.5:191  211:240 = 0.045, 125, 117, 120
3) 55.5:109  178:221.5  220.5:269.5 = 0.048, 131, 123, 128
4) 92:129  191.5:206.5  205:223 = -0.058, 121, 126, 119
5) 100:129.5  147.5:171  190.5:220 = 0.073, 119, 113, 123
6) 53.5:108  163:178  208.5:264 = 0.142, 132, 112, 125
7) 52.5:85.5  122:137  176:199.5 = 0.128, 135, 115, 125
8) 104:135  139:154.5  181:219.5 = 0.043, 117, 115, 124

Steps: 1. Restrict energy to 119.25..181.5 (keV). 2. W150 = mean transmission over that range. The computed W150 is 114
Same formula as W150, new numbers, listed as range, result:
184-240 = 123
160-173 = 112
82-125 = 124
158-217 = 120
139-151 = 115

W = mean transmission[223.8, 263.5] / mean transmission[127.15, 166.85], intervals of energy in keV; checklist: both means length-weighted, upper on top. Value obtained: 1.1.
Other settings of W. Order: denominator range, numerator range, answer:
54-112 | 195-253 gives 0.94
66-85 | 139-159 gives 0.86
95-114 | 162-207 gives 0.97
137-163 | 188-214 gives 1.10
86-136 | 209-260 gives 1.02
